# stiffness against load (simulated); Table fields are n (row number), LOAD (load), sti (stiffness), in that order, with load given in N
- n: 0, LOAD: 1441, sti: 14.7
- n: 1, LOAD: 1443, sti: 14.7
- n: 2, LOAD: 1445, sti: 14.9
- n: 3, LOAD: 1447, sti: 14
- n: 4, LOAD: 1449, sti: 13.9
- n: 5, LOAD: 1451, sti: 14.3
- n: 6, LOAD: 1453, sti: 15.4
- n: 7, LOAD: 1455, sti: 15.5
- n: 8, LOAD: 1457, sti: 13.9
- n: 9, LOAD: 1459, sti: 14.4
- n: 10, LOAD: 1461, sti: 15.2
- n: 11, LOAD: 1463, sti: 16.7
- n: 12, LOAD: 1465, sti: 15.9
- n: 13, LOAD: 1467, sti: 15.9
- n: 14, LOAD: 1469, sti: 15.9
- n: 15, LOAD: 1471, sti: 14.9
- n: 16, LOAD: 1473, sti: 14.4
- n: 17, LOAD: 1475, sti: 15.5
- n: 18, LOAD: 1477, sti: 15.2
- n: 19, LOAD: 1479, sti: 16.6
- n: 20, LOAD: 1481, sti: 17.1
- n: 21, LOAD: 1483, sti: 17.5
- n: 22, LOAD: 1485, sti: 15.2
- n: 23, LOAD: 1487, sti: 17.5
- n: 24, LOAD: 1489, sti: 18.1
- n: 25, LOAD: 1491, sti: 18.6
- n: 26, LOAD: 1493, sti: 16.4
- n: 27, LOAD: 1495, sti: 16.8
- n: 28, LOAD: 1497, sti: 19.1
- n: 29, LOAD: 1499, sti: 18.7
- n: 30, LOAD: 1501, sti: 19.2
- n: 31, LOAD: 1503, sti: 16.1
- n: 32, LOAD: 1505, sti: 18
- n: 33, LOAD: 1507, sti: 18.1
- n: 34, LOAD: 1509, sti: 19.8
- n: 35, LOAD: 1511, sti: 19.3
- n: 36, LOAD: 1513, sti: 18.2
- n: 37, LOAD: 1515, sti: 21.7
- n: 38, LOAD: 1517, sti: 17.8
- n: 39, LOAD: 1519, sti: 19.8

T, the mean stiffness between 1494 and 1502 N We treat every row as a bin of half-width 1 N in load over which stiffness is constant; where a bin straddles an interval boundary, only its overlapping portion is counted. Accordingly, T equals 18.4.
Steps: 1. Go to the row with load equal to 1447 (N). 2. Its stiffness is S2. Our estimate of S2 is 14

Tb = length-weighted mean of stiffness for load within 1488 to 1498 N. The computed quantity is 17.8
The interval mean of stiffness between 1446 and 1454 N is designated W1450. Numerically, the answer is 14.4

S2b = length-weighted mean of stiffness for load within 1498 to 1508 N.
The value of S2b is 18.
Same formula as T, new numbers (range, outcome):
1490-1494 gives 17.5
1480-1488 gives 16.8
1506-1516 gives 19.4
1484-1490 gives 16.9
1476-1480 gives 15.9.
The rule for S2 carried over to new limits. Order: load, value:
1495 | 16.8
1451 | 14.3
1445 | 14.9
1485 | 15.2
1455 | 15.5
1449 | 13.9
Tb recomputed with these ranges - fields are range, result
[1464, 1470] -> 15.9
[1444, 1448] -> 14.4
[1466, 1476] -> 15.3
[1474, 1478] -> 15.3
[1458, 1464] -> 15.4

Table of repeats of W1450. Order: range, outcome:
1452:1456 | 15.4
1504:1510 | 18.6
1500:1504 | 17.6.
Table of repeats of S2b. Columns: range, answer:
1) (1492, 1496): 16.6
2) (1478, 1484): 17.1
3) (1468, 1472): 15.4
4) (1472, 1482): 15.8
